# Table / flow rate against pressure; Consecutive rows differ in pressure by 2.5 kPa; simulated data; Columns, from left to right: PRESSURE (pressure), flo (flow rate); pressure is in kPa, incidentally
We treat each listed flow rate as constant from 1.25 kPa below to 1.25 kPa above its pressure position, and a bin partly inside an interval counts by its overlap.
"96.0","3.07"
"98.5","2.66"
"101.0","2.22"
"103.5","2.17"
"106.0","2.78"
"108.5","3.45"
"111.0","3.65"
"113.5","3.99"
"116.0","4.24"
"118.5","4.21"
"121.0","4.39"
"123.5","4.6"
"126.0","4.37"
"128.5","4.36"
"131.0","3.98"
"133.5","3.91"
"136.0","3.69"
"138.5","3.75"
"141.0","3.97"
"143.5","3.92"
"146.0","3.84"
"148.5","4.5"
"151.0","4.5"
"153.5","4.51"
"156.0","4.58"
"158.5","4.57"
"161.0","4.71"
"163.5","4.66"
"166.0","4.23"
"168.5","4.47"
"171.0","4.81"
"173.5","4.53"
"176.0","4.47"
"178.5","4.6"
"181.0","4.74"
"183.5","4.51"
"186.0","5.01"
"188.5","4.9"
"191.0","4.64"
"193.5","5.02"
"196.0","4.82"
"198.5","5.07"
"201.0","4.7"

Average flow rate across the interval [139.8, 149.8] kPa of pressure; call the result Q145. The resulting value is 4.06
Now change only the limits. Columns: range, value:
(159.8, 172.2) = 4.57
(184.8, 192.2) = 4.85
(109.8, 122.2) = 4.1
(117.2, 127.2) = 4.39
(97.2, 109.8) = 2.66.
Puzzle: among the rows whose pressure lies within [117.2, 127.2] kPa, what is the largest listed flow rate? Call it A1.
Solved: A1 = 4.6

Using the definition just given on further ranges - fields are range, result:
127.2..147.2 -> 4.36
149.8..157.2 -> 4.58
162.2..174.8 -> 4.81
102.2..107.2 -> 2.78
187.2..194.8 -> 5.02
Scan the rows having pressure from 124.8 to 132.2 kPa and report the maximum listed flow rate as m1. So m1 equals 4.37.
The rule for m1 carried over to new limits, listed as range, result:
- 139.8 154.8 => 4.51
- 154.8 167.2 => 4.71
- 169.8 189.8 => 5.01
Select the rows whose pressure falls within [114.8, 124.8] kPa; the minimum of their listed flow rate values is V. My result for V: 4.21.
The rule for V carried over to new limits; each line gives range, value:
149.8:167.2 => 4.23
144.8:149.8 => 3.84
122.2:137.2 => 3.69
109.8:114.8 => 3.65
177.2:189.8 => 4.51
